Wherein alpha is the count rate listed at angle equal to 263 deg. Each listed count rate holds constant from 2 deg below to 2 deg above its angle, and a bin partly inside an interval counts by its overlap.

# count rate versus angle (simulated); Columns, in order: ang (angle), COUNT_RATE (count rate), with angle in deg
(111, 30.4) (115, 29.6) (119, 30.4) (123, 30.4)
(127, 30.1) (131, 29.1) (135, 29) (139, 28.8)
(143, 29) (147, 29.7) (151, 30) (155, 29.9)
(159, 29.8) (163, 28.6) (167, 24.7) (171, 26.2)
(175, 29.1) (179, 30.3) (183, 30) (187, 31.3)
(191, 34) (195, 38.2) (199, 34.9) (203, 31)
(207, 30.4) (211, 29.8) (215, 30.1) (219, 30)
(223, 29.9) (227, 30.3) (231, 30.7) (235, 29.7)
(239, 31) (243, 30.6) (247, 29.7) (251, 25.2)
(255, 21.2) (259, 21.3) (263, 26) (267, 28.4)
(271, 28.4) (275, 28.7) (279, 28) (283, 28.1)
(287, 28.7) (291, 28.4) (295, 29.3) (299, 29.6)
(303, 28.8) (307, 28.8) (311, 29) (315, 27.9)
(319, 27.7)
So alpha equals 26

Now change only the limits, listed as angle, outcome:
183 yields 30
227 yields 30.3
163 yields 28.6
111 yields 30.4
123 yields 30.4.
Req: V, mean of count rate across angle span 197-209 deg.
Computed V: 32.1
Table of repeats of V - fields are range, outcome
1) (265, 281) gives 28.4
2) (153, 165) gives 29.4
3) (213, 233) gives 30.2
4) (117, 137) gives 29.8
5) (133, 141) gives 28.9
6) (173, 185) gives 29.8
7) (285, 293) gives 28.5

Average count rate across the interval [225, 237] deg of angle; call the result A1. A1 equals 30.2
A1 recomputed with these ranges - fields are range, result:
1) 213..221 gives 30.1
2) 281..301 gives 28.8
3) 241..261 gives 25.6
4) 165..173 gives 25.4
